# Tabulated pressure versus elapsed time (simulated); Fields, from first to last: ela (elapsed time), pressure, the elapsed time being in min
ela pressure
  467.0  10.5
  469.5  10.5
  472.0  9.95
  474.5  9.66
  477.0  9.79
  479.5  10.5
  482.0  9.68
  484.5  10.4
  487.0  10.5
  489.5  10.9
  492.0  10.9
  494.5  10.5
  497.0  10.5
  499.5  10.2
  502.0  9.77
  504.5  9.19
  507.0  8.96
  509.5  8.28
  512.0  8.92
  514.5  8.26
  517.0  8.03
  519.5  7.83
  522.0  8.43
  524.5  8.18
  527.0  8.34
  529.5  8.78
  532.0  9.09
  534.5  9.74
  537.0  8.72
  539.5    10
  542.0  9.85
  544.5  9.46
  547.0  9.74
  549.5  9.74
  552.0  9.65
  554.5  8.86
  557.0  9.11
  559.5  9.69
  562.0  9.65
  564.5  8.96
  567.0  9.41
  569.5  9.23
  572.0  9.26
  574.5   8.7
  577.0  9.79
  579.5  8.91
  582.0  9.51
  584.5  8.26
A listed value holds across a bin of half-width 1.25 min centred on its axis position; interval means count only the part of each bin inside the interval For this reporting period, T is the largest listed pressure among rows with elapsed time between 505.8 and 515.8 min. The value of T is 8.96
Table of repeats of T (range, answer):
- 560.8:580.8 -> 9.79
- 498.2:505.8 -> 10.2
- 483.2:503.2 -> 10.9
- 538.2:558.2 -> 10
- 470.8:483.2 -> 10.5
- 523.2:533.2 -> 9.09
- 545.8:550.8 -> 9.74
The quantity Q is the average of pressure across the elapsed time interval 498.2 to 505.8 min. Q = 9.72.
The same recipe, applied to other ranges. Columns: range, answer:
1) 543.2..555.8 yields 9.49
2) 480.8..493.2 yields 10.5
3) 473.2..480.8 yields 9.98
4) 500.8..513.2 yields 9.02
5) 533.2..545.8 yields 9.55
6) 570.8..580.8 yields 9.17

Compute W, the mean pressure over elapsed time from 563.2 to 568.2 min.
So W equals 9.19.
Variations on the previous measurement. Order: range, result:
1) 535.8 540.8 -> 9.37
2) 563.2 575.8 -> 9.12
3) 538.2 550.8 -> 9.75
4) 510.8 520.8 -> 8.26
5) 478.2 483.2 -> 10.1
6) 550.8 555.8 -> 9.25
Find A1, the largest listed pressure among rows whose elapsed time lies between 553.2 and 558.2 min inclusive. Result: 9.11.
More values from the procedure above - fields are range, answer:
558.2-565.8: 9.69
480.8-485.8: 10.4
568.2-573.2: 9.26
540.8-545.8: 9.85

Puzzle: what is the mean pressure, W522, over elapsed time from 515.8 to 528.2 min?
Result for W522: 8.16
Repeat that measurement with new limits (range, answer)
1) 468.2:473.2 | 10.2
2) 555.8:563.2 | 9.48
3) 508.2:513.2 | 8.6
